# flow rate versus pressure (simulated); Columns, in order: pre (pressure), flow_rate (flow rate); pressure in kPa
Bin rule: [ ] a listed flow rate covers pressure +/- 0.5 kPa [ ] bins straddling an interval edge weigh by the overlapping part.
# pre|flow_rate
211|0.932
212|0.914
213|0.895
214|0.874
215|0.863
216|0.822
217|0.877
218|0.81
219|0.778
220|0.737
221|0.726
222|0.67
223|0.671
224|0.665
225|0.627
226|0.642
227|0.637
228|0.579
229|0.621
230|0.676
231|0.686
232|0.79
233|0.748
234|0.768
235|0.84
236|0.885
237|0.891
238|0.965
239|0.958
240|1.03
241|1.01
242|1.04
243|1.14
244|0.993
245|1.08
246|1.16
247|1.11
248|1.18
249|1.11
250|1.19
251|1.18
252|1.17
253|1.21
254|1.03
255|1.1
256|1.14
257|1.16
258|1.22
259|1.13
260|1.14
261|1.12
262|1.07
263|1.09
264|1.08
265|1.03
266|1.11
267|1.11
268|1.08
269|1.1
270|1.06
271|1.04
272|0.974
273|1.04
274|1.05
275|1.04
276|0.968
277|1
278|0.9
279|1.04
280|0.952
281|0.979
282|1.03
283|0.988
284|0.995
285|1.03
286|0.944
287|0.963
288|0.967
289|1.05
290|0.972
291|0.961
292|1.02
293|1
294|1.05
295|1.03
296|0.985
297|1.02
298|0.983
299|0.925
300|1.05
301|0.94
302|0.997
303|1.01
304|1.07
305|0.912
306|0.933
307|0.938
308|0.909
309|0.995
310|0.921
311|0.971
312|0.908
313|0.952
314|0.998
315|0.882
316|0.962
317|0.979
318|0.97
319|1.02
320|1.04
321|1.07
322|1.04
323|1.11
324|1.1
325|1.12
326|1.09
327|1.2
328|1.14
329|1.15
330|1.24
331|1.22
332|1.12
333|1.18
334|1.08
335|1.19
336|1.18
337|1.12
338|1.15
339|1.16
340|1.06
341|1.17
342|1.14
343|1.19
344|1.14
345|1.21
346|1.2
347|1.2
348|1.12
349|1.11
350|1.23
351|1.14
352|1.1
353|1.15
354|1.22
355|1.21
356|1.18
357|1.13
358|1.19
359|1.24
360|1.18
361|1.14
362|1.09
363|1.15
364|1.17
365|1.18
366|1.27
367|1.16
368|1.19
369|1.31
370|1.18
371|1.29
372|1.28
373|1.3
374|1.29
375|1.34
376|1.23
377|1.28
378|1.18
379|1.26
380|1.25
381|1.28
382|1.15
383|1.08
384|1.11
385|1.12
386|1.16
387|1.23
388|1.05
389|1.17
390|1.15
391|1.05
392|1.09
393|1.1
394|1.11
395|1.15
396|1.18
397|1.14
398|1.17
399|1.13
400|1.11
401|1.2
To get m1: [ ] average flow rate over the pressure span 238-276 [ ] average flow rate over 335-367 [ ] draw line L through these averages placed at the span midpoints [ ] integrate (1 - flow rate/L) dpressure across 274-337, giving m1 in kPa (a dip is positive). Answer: 5.94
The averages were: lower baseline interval 1.09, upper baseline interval 1.17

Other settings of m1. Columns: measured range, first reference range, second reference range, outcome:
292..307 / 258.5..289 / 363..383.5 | 1.3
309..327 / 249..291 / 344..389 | 1.8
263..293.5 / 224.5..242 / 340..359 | -2.6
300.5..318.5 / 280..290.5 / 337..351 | 1.7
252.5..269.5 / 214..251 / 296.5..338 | -3.5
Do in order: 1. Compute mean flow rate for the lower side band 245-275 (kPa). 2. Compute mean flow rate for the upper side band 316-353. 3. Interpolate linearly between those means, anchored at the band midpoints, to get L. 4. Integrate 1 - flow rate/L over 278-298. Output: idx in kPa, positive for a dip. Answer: 2.1 kPa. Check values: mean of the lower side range 1.11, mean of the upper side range 1.13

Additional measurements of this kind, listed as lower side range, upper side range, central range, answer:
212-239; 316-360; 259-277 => -3.2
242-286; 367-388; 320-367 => 0.9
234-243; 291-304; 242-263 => -3.6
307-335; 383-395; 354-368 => -1.1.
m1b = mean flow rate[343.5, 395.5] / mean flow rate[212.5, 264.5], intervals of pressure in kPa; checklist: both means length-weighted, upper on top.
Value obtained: 1.27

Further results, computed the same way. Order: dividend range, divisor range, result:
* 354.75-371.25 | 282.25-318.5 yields 1.22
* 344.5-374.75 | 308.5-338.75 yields 1.12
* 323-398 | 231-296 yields 1.14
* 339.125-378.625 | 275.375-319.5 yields 1.22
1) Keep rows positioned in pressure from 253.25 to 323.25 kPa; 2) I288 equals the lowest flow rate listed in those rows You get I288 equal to 0.882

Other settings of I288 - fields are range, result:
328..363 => 1.06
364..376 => 1.16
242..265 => 0.993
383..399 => 1.05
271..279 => 0.9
